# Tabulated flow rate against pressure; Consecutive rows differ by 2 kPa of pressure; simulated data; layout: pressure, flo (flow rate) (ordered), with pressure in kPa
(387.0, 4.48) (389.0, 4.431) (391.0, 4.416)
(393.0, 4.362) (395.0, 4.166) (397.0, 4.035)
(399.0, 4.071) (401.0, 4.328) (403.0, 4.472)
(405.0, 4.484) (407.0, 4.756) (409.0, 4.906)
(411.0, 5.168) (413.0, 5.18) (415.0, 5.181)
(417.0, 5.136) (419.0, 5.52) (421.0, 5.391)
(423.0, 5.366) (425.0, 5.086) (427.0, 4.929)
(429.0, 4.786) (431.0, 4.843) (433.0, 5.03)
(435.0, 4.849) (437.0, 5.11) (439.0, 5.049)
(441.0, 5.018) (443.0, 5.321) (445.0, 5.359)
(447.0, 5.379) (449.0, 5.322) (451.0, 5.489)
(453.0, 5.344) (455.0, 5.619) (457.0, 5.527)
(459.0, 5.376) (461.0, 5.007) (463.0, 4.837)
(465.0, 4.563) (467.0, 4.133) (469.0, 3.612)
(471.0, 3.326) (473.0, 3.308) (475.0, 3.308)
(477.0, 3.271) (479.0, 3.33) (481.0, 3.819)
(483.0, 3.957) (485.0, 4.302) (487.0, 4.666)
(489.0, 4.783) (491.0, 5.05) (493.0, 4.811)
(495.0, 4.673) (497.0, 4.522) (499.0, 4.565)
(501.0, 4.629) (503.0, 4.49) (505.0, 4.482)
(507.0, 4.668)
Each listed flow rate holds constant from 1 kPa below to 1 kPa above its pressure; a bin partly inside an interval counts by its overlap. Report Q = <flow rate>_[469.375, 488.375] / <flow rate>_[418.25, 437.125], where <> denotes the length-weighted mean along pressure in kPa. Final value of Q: 0.73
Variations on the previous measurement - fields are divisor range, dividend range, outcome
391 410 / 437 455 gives 1.20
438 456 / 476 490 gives 0.76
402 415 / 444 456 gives 1.12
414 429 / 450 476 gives 0.88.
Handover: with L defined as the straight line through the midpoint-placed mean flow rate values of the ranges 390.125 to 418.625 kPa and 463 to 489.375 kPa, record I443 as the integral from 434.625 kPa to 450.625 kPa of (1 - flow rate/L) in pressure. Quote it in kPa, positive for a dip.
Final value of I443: -3.6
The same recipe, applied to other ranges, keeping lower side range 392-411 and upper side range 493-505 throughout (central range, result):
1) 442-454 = -2.3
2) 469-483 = 3.4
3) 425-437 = -1.2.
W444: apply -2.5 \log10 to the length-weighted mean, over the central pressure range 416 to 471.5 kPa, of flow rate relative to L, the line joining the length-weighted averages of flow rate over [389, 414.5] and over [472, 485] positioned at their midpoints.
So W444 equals -0.25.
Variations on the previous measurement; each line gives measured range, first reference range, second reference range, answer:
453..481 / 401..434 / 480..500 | 0.10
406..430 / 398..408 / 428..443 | -0.10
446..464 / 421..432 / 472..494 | -0.17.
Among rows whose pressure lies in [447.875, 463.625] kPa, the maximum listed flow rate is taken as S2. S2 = 5.619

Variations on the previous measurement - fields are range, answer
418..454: 5.52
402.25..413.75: 5.18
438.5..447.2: 5.379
